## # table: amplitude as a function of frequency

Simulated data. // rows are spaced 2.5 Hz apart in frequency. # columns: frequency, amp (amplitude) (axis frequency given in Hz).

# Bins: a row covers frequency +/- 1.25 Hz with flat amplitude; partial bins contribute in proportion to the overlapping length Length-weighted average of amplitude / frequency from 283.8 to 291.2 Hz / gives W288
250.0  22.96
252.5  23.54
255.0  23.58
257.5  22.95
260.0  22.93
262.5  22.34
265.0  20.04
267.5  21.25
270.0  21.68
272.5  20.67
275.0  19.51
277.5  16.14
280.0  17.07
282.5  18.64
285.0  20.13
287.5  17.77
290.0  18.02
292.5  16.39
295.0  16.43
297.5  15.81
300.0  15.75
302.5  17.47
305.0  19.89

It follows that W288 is 18.6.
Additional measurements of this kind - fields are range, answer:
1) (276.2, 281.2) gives 16.6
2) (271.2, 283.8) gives 18.4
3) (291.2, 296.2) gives 16.4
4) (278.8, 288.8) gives 18.4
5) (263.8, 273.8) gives 20.9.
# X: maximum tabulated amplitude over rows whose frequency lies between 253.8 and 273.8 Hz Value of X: 23.58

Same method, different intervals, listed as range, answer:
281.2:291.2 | 20.13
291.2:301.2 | 16.43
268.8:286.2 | 21.68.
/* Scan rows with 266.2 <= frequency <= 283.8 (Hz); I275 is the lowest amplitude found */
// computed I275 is 16.14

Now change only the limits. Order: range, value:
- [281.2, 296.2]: 16.39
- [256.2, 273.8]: 20.04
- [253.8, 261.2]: 22.93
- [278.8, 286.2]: 17.07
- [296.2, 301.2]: 15.75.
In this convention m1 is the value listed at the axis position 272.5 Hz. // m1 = 20.67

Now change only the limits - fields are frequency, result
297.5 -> 15.81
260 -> 22.93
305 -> 19.89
